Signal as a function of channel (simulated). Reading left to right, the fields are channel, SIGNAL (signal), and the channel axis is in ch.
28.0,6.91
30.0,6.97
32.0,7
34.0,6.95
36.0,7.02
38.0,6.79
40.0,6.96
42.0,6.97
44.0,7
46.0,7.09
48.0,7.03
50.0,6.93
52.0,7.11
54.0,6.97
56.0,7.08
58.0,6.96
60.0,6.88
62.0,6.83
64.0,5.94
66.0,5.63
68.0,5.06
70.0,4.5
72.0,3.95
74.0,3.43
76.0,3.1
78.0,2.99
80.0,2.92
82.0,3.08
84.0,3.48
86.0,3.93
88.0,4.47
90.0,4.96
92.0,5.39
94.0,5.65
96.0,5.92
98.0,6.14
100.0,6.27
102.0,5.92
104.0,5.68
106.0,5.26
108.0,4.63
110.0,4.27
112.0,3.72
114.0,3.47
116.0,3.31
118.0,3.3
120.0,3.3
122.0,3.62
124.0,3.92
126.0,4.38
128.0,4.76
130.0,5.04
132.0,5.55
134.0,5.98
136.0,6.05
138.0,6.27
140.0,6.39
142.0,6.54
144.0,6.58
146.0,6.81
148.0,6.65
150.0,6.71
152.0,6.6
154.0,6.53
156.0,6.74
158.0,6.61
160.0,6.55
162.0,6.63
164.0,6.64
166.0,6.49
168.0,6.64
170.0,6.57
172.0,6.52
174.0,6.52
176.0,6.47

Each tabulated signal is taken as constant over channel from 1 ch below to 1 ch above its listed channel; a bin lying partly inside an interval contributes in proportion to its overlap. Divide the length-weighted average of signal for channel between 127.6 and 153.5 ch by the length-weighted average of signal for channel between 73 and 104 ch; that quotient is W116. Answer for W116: 1.4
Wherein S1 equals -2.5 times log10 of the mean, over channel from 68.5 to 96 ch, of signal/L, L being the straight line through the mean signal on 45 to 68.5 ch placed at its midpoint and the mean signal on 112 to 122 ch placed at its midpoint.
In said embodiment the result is 0.26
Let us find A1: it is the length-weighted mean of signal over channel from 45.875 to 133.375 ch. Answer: 4.98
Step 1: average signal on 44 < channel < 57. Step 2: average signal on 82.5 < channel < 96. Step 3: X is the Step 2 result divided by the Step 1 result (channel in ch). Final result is 0.7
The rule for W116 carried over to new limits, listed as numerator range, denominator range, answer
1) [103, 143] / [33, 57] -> 0.68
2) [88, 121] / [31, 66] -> 0.70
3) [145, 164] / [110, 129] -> 1.76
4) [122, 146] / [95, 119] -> 1.15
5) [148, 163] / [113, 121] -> 1.98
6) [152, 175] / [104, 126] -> 1.65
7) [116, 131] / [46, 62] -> 0.57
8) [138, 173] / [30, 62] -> 0.94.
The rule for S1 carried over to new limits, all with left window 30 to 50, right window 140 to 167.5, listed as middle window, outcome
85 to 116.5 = 0.339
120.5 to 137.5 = 0.337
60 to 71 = 0.205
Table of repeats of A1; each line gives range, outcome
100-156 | 5.28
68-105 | 4.56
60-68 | 6.09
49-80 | 5.47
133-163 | 6.51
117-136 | 4.51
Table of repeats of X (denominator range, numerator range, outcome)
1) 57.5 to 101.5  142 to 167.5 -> 1.36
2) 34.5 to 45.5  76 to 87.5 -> 0.48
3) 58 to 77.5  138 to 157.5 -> 1.30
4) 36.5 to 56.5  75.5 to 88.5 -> 0.49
